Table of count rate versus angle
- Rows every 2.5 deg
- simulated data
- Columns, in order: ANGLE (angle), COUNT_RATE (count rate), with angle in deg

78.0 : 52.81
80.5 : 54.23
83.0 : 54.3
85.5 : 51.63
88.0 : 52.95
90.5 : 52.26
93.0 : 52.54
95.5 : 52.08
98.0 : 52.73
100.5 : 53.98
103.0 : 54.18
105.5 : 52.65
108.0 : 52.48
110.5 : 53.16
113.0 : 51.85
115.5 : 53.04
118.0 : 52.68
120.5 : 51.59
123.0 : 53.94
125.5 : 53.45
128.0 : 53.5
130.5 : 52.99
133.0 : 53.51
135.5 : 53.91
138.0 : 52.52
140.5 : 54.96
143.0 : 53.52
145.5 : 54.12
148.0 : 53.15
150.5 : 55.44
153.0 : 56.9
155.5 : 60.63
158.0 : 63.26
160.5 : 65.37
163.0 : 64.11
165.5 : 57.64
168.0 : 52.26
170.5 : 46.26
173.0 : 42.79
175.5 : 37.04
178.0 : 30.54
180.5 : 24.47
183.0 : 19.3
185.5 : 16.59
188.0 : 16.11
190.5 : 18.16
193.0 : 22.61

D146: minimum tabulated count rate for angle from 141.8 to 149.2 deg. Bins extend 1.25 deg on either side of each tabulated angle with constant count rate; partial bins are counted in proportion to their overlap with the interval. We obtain 53.15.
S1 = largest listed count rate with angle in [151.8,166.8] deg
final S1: 65.37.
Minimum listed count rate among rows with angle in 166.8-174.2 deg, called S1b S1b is 42.79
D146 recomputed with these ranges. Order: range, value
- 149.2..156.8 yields 55.44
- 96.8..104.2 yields 52.73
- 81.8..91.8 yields 51.63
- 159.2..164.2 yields 64.11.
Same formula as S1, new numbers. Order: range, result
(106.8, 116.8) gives 53.16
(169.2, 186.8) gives 46.26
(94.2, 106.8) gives 54.18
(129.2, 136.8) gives 53.91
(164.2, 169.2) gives 57.64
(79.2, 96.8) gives 54.3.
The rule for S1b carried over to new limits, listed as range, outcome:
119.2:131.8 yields 51.59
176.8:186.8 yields 16.59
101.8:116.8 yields 51.85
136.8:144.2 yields 52.52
